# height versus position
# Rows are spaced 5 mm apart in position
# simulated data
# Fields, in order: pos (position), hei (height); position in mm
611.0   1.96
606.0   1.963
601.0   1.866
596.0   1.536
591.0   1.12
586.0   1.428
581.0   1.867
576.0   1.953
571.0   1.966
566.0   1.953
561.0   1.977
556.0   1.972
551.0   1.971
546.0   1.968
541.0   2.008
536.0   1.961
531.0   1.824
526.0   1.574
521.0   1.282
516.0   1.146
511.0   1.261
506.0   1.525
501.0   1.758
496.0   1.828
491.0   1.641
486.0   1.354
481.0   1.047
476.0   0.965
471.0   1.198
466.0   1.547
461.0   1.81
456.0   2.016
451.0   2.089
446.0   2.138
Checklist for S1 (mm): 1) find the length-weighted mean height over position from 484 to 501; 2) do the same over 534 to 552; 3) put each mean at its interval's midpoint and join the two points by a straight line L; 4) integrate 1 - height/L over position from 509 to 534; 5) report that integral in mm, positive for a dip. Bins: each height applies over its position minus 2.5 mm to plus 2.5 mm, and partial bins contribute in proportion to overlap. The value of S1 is 5.5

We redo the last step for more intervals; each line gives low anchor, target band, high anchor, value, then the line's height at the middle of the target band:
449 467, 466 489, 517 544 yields 8.0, 1.84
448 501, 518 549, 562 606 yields -2.0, 1.66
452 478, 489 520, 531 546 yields 4.4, 1.77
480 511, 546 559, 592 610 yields -2.6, 1.65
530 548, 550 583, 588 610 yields -2.6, 1.81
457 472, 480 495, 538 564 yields 2.5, 1.7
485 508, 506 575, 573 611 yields -3.5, 1.67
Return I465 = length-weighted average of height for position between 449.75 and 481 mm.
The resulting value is 1.54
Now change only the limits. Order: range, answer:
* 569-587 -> 1.83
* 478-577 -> 1.69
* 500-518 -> 1.4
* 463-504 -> 1.42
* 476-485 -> 1.08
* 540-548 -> 1.99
